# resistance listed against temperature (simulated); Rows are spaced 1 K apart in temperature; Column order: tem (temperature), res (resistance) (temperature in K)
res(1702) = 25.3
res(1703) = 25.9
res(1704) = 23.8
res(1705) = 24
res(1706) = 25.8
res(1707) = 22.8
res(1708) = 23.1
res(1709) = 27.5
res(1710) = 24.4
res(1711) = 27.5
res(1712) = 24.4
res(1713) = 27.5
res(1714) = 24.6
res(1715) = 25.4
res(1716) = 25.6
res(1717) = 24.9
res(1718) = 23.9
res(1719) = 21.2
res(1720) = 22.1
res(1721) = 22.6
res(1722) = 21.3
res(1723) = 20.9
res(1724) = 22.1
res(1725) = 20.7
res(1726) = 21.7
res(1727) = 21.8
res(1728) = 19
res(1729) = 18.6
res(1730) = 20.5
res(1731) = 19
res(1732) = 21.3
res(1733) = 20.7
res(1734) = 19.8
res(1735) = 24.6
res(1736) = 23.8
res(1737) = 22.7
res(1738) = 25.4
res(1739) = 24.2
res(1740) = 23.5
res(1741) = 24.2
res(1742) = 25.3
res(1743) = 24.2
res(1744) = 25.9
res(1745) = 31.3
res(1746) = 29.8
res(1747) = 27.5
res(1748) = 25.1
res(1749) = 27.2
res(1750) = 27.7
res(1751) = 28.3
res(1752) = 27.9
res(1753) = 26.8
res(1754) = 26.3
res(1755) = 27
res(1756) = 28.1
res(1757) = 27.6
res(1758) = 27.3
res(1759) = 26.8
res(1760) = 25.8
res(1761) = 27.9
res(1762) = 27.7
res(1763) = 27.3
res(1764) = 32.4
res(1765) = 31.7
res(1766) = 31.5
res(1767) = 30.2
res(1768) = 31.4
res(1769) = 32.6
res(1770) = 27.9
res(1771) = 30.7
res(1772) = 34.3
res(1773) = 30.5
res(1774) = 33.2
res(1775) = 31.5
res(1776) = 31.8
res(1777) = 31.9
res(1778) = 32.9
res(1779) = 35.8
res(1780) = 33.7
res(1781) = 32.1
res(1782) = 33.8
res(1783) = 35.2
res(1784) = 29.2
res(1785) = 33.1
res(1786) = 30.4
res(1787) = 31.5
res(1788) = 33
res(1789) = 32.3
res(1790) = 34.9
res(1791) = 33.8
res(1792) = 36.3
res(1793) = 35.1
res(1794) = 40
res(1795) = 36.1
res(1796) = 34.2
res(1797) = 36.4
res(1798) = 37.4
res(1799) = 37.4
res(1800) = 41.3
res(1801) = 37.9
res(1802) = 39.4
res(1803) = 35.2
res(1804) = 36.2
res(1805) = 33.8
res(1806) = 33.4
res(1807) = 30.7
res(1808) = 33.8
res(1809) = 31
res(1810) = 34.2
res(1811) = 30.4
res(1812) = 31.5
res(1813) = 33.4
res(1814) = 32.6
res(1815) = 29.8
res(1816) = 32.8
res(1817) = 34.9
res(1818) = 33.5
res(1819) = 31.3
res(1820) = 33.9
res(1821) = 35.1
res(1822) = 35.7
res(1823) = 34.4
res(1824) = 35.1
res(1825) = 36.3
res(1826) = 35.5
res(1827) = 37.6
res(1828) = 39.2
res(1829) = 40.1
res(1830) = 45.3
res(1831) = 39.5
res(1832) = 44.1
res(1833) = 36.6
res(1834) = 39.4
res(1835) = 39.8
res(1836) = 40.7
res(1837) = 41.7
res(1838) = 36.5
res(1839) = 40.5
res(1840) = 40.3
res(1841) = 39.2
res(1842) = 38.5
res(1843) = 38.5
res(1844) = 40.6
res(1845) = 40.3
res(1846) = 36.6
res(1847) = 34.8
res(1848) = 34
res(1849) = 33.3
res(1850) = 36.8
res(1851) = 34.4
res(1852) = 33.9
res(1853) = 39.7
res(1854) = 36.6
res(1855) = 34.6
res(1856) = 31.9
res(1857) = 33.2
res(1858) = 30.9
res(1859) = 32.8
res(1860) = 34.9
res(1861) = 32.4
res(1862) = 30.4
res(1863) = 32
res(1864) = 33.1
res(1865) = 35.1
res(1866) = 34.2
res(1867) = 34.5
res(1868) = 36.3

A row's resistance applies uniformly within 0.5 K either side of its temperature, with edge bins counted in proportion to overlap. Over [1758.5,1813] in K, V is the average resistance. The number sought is 33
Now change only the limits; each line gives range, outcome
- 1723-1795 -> 28.3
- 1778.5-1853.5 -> 35.8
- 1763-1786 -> 32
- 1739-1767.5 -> 27.5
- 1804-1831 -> 34.6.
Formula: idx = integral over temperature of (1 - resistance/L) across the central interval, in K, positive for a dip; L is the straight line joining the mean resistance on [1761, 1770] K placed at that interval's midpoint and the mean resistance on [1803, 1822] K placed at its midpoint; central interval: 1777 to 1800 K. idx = -2.0 K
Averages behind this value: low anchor 30.3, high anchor 33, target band 34.4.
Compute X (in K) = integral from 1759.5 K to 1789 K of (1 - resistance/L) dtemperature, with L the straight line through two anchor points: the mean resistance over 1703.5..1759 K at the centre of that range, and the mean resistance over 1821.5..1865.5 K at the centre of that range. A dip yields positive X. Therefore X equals -2.3 K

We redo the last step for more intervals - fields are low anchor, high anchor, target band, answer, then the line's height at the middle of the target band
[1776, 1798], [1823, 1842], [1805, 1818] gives 1.51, 36.7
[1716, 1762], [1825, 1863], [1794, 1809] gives -1.88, 31.9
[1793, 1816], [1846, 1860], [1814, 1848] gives -2.73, 34.6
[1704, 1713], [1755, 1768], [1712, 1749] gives 4.31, 26.6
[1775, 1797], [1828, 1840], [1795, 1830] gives 2.13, 37.4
